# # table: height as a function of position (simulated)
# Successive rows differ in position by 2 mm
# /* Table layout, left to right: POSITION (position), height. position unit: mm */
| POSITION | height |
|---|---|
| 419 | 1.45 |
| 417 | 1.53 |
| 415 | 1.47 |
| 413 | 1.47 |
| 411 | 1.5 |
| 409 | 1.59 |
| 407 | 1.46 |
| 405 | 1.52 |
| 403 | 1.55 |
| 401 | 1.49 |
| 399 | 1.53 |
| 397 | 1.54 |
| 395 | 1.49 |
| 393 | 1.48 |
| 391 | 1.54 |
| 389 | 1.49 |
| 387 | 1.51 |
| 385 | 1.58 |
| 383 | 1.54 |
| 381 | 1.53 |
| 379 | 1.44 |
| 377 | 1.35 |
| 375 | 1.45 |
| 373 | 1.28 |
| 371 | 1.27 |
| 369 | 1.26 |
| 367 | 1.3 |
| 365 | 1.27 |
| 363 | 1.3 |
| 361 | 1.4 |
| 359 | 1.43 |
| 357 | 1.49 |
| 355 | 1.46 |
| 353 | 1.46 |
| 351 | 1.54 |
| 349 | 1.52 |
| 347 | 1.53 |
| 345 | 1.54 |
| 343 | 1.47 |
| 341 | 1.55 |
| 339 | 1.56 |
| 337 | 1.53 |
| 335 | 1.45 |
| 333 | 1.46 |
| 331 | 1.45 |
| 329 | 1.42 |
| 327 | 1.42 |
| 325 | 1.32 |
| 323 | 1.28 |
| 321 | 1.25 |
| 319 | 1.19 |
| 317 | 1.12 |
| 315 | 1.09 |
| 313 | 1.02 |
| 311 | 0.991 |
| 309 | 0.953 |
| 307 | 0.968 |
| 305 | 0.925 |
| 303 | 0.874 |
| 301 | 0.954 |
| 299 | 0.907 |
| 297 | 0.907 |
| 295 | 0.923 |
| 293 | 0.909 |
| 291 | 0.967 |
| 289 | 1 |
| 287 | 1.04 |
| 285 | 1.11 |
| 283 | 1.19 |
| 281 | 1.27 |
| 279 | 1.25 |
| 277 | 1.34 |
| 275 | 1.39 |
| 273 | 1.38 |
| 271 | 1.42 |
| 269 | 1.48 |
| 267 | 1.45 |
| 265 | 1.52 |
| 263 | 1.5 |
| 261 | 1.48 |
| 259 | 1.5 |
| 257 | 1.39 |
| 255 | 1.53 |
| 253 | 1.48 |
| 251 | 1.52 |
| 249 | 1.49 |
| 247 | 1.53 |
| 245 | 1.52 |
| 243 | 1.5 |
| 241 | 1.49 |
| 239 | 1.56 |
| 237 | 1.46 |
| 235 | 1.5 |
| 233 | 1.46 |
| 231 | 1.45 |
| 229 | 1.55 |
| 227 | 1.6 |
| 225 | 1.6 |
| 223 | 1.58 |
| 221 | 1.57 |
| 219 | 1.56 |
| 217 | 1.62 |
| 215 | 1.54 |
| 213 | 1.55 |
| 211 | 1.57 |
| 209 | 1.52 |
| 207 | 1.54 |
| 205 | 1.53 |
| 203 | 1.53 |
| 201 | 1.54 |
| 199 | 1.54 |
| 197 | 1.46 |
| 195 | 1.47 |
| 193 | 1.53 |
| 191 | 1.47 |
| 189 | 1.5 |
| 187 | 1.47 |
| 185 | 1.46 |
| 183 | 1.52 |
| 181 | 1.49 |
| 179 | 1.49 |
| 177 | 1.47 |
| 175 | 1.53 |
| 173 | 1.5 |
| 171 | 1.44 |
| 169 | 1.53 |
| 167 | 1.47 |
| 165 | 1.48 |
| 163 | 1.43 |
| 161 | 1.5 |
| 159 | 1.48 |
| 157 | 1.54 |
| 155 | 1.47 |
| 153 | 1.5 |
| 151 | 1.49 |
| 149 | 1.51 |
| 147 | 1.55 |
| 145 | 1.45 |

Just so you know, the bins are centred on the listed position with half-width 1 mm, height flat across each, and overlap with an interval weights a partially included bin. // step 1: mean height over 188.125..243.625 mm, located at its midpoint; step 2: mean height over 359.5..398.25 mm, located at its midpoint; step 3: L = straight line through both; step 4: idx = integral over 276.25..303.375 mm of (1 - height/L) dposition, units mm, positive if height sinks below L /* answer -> 8.0 mm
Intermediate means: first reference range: 1.53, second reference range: 1.42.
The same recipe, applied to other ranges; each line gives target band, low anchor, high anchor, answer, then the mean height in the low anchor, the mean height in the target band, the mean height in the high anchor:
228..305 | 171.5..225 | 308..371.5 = 6.9 mm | 1.52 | 1.32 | 1.35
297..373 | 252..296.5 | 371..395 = 5.5 mm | 1.29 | 1.29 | 1.46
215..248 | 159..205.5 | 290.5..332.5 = -4.8 mm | 1.49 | 1.53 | 1.09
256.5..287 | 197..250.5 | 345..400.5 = 2.8 mm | 1.53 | 1.37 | 1.45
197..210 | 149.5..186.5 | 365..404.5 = -0.4 mm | 1.49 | 1.53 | 1.45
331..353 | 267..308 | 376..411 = -3.2 mm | 1.12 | 1.51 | 1.51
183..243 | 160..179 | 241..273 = -1.6 mm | 1.48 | 1.52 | 1.48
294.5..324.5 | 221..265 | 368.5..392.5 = 9.1 mm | 1.51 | 1.03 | 1.44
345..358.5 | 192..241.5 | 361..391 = -0.7 mm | 1.53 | 1.5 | 1.4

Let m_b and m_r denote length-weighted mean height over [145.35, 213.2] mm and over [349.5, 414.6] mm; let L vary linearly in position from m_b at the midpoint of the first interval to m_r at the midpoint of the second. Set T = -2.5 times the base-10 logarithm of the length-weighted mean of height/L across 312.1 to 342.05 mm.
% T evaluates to 0.10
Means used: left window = 1.5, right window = 1.45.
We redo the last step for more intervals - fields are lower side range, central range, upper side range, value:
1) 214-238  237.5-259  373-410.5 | 0.03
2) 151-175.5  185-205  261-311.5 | -0.07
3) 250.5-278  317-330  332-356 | 0.15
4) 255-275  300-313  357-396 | 0.45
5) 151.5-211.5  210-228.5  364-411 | -0.06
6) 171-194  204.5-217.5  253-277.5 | -0.05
